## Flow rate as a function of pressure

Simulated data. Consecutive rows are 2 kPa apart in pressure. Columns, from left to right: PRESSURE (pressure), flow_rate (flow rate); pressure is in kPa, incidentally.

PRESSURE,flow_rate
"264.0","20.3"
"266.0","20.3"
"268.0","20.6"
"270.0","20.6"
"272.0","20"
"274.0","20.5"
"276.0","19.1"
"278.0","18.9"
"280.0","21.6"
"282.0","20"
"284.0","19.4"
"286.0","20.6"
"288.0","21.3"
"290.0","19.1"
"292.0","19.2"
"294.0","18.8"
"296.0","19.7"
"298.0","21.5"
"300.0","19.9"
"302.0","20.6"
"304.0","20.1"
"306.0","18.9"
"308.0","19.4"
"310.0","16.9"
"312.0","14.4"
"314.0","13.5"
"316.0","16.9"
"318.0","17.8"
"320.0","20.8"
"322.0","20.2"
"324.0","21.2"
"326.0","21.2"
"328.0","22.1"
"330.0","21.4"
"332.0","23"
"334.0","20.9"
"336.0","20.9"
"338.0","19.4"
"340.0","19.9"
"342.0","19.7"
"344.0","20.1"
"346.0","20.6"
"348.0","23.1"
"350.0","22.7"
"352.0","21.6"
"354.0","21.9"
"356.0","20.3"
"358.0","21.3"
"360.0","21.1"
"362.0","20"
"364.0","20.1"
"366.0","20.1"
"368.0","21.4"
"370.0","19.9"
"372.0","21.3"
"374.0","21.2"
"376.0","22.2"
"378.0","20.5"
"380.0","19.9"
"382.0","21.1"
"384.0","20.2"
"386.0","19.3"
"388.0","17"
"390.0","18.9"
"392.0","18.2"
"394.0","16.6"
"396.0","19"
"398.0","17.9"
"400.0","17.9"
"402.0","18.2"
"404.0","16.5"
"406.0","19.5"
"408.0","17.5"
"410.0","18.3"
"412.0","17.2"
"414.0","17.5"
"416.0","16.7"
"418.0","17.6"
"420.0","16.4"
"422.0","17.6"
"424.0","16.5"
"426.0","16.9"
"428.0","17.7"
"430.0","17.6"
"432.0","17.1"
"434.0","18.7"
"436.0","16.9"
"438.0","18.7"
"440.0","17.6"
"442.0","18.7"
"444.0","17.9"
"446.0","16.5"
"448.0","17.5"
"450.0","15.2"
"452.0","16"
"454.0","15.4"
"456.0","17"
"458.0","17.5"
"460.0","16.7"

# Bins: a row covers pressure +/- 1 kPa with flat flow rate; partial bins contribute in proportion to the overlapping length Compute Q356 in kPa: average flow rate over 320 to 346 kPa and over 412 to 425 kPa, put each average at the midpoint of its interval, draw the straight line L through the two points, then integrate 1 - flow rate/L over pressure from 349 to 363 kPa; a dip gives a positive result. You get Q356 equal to -1.0 kPa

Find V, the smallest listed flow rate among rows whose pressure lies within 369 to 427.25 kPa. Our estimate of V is 16.4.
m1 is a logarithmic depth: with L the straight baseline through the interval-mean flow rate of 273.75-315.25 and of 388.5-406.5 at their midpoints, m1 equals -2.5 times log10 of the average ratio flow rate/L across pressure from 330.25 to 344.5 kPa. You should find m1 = -0.11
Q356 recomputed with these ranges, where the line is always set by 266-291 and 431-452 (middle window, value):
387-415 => 0.34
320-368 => -4.91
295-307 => -0.21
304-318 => 1.87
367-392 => -2.31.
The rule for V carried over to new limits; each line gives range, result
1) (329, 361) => 19.4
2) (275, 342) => 13.5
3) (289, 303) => 18.8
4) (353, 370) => 19.9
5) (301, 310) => 16.9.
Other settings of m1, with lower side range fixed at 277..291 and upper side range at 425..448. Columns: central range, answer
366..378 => -0.128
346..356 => -0.154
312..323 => 0.120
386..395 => 0.033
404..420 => 0.028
